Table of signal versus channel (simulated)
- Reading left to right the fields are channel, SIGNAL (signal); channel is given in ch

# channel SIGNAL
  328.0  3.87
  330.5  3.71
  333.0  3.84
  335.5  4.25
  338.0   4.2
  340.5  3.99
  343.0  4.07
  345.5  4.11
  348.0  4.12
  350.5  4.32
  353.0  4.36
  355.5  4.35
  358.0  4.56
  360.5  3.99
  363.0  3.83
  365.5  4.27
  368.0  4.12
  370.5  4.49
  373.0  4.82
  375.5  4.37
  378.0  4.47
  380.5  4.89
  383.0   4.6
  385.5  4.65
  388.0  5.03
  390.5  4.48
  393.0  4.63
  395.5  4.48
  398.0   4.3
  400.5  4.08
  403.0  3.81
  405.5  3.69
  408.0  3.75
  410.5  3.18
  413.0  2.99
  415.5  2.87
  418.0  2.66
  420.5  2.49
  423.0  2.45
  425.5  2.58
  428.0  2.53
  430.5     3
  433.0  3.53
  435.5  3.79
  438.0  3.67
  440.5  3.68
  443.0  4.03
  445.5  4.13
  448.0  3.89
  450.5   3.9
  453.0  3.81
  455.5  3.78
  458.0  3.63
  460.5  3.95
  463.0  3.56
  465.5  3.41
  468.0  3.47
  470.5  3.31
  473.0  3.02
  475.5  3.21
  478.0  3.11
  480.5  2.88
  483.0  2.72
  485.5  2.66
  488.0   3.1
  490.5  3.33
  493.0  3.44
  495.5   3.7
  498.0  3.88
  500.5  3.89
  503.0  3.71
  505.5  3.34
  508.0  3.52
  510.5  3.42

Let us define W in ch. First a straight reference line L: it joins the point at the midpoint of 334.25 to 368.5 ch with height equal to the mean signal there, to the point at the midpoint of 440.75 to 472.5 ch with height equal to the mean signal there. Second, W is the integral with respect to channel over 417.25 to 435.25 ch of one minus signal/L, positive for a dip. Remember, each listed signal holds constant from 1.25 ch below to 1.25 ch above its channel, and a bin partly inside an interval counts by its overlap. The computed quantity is 4.9 ch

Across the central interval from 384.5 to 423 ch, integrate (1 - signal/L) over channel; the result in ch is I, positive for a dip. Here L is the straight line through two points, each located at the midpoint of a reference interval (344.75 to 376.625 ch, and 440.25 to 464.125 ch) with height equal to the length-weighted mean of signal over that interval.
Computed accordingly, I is 3.1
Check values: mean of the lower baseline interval 4.29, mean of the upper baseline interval 3.84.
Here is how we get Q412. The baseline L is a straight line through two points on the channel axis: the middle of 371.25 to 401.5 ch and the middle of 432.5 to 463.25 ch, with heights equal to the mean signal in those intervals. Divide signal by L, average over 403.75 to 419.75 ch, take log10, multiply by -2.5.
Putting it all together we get 0.316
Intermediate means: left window 4.57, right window 3.81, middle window 3.19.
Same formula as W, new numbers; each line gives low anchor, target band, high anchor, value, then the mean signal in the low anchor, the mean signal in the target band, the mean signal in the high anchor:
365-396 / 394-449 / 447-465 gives 9.2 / 4.57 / 3.44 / 3.77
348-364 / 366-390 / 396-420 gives -4.2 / 4.23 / 4.59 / 3.48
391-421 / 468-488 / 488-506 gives 3.2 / 3.63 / 3.02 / 3.59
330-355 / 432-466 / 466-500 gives -3.2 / 4.12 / 3.78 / 3.24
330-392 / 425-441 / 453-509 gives 2.1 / 4.32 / 3.27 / 3.4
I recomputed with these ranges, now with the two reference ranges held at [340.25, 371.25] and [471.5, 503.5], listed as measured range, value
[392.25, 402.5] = -1.1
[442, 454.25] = -1.4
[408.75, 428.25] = 5.2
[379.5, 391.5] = -2.2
